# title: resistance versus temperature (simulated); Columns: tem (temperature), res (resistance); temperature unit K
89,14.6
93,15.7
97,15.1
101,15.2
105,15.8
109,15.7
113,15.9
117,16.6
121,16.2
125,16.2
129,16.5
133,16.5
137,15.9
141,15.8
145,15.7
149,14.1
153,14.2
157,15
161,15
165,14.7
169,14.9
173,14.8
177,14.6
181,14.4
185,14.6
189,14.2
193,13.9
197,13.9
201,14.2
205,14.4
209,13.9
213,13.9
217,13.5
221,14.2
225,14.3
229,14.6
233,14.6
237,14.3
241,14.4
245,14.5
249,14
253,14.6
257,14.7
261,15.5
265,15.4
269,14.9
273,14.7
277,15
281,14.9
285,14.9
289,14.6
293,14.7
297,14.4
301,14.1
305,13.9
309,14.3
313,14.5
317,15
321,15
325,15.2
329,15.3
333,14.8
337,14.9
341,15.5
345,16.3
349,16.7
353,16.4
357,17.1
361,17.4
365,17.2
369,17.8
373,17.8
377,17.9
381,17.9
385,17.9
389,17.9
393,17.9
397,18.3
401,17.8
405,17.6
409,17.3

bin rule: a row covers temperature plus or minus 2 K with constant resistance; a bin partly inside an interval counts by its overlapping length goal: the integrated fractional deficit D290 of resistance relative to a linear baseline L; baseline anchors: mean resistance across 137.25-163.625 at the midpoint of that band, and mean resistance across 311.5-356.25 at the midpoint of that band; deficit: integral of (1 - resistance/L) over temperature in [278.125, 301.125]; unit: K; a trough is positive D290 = 1.1 K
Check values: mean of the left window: 15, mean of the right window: 15.5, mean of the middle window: 14.7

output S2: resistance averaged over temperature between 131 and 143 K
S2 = 16.1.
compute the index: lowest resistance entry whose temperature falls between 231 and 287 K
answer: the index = 14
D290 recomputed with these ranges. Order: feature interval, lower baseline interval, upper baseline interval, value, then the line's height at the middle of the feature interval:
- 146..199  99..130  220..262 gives 2.79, 15.3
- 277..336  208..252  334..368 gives 3.44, 15.6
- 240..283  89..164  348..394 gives 4.78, 16.6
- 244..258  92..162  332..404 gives 1.68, 16.4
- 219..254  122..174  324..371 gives 3.03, 15.7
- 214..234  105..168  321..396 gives 2.30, 16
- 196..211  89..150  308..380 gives 1.69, 15.9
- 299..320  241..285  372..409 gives 2.02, 15.9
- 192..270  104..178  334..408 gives 8.58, 16.2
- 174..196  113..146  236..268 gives 1.65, 15.5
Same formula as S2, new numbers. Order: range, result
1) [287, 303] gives 14.4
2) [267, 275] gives 14.8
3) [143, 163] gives 14.8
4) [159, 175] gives 14.9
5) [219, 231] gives 14.4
